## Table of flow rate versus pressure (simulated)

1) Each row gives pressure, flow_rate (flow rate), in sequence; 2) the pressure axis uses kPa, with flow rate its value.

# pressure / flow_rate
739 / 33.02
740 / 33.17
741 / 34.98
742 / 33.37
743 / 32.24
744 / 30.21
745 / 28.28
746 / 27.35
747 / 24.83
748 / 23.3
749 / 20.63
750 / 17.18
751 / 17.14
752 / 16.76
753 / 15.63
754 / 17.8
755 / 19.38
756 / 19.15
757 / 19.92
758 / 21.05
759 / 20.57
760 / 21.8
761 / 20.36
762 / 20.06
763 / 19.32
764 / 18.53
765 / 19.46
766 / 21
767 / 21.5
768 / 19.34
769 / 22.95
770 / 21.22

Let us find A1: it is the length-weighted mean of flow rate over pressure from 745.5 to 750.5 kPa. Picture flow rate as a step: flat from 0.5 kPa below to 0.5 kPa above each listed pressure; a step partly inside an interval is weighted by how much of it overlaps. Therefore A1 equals 22.7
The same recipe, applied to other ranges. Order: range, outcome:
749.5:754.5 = 16.9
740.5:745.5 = 31.8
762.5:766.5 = 19.6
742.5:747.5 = 28.6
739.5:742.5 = 33.8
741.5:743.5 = 32.8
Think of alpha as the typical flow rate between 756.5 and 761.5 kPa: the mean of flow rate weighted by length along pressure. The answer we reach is 20.7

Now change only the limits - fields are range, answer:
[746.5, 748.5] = 24.1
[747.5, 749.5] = 22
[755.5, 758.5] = 20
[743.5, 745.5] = 29.2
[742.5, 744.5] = 31.2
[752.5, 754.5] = 16.7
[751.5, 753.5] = 16.2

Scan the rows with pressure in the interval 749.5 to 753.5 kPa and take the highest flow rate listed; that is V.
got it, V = 17.18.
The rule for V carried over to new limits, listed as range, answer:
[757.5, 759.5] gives 21.05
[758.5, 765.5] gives 21.8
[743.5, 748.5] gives 30.21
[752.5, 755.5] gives 19.38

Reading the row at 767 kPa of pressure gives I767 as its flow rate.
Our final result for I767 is 21.5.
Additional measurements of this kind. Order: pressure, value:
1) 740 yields 33.17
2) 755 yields 19.38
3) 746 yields 27.35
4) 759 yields 20.57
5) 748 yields 23.3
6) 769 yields 22.95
